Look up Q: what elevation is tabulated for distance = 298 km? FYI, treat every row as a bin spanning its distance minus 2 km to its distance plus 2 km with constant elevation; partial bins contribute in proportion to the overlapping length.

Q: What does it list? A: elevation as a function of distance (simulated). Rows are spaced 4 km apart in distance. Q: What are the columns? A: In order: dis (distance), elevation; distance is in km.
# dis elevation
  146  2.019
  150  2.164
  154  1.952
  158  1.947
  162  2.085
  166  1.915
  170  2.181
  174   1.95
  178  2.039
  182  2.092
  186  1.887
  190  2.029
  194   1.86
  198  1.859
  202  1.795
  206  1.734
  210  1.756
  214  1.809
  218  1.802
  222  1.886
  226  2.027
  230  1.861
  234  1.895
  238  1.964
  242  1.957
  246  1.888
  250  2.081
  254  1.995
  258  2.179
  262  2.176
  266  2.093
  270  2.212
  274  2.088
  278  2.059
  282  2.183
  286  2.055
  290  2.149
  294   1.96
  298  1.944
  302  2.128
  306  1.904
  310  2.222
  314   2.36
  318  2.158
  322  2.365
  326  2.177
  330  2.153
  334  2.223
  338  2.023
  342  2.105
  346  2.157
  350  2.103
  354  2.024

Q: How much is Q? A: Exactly 1.944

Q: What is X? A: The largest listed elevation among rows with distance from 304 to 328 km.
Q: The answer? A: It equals 2.365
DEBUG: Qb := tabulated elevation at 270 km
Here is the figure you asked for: 2.212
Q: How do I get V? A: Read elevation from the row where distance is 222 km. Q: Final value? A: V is 1.886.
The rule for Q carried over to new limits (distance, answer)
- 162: 2.085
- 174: 1.95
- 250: 2.081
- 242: 1.957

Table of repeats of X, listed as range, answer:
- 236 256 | 2.081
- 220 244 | 2.027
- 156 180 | 2.181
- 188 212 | 2.029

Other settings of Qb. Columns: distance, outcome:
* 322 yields 2.365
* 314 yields 2.36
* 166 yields 1.915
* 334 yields 2.223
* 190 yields 2.029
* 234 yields 1.895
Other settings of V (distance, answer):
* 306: 1.904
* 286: 2.055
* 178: 2.039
